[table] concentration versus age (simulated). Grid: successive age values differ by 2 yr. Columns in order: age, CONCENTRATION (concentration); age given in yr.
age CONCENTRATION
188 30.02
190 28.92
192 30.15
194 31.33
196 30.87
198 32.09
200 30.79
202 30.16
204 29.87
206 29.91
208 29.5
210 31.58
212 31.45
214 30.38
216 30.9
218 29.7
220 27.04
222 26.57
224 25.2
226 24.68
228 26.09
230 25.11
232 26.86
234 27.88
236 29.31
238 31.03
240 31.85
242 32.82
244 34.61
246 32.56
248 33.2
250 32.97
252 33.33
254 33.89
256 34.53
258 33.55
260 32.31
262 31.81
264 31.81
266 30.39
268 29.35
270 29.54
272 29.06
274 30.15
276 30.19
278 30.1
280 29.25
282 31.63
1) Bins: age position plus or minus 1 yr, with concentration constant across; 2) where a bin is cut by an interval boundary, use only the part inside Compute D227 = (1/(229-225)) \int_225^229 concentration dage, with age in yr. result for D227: 25.4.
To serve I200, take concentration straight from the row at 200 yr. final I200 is 30.79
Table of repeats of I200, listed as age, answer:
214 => 30.38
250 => 32.97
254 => 33.89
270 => 29.54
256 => 34.53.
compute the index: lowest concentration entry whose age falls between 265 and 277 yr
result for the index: 29.06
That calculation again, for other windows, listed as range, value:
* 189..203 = 28.92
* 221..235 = 24.68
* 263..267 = 30.39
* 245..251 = 32.56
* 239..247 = 31.85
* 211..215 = 30.38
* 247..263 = 31.81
